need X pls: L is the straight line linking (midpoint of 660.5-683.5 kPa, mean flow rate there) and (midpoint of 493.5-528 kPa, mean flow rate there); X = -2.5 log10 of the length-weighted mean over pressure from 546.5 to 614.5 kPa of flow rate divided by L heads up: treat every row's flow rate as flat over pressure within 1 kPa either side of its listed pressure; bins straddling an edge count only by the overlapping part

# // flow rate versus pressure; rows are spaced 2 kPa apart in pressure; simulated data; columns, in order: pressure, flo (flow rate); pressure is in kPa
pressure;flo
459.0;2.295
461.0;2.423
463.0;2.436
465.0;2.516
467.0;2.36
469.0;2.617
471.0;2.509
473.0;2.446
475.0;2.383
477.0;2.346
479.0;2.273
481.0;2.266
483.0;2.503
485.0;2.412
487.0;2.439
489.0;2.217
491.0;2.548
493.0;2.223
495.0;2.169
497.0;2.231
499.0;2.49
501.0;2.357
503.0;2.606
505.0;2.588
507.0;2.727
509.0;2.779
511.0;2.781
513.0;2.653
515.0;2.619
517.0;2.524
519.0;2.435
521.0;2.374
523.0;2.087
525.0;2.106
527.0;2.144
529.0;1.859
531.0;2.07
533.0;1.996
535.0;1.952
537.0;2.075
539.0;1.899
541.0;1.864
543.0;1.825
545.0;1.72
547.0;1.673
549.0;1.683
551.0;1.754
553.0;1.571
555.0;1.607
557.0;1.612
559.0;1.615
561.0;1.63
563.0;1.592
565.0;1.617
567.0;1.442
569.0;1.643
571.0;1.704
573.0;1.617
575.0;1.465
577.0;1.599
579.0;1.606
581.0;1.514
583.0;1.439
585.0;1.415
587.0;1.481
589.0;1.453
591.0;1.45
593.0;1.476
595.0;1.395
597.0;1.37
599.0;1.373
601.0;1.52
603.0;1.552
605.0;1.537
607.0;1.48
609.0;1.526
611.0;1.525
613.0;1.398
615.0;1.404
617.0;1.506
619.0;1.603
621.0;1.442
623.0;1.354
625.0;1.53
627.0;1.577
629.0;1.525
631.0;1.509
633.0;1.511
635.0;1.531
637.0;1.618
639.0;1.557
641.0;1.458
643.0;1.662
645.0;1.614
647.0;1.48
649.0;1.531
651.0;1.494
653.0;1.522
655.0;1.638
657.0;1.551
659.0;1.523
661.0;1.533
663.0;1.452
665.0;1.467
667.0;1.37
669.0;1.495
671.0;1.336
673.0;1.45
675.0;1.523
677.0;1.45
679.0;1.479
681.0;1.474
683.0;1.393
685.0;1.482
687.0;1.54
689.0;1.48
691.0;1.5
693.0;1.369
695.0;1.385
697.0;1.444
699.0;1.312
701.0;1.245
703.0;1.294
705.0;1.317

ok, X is 0.29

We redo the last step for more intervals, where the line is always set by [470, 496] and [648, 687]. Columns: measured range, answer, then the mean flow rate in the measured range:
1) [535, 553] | 0.15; 1.81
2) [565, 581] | 0.22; 1.58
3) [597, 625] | 0.19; 1.48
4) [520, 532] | 0.03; 2.11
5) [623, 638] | 0.09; 1.53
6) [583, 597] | 0.27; 1.44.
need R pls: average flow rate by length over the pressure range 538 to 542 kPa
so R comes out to 1.88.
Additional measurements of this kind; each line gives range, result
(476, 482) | 2.29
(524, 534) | 2.04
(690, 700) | 1.4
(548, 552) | 1.72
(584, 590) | 1.45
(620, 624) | 1.4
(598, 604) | 1.48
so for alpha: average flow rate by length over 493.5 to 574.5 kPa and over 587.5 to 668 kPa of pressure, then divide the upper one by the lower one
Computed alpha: 0.74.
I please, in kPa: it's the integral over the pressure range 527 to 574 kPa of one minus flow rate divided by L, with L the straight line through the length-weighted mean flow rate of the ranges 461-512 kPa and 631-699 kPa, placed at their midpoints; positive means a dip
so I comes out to 8.0 kPa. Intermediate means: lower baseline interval 2.45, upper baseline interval 1.49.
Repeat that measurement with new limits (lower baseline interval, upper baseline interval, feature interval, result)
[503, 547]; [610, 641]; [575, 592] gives 3.0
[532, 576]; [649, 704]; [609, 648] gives 0.9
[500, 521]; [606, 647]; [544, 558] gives 3.5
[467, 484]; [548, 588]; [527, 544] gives -0.7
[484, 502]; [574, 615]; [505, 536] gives -3.4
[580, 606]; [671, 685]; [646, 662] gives -0.9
